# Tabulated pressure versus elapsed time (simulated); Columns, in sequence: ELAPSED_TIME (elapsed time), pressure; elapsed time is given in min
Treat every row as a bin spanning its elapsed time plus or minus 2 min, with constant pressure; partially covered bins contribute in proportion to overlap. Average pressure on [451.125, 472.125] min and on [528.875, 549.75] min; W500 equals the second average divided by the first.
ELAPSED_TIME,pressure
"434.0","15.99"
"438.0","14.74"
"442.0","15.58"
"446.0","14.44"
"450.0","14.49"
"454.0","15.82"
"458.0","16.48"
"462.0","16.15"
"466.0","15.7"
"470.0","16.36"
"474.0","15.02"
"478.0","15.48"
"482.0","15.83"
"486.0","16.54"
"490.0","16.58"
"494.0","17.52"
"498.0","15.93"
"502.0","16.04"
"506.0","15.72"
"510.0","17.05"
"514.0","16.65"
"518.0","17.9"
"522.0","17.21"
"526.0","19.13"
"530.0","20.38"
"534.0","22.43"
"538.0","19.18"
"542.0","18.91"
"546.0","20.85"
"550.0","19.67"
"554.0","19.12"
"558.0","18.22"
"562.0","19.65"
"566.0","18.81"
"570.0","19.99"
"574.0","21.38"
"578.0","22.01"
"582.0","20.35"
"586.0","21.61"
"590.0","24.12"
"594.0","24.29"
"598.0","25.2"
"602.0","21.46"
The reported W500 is 1.3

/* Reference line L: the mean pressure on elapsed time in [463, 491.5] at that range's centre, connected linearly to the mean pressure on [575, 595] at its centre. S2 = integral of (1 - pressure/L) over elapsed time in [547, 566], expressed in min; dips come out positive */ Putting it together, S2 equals 1.3 min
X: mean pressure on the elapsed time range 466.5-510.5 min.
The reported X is 16.1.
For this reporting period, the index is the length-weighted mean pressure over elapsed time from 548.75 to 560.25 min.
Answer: 19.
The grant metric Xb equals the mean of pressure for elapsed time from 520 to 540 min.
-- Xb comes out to 19.7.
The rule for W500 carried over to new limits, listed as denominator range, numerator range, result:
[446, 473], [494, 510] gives 1.03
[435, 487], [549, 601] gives 1.36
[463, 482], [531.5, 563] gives 1.26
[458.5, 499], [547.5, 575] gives 1.21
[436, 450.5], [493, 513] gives 1.11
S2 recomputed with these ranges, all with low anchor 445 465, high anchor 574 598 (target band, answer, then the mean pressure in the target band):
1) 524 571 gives 1.8 min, 19.7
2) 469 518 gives 3.6 min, 16.3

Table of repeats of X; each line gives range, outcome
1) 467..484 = 15.7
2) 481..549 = 17.9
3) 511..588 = 19.6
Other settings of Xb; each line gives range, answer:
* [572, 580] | 21.7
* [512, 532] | 18.3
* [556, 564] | 18.9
